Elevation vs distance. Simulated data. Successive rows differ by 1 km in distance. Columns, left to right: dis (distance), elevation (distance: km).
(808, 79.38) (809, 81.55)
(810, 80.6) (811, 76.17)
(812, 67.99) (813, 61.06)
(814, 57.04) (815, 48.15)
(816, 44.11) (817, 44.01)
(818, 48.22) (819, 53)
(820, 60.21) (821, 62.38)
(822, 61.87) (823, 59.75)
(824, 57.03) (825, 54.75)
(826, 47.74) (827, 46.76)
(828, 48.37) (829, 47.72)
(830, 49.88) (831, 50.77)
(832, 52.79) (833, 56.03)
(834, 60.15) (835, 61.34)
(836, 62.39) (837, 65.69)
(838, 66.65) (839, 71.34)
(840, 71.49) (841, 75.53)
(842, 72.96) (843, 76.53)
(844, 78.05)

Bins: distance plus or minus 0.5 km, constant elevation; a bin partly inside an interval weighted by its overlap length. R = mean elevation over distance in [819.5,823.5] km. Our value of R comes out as 61.1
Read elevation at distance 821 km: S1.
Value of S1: 62.38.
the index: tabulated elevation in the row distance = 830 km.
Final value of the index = 49.88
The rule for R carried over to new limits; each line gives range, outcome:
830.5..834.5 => 54.9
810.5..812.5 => 72.1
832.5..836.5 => 60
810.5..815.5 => 62.1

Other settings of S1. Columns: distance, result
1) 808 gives 79.38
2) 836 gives 62.39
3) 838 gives 66.65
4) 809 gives 81.55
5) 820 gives 60.21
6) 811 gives 76.17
